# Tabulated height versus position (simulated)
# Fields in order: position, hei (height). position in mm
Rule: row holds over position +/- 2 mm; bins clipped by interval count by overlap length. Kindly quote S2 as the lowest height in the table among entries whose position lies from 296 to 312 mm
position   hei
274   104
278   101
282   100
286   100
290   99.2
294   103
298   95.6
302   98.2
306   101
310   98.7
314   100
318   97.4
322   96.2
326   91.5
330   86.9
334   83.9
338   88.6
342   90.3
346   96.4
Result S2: 95.6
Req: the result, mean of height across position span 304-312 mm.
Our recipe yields 99.8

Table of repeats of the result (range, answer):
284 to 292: 99.6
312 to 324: 97.9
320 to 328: 93.8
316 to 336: 91.2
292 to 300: 99.3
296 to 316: 98.7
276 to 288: 100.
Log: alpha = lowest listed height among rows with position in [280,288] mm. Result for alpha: 100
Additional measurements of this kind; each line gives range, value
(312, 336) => 83.9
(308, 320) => 97.4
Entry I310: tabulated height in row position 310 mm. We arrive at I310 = 98.7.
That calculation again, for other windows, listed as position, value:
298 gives 95.6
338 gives 88.6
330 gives 86.9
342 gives 90.3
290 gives 99.2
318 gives 97.4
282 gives 100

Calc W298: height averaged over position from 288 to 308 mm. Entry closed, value 99.4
